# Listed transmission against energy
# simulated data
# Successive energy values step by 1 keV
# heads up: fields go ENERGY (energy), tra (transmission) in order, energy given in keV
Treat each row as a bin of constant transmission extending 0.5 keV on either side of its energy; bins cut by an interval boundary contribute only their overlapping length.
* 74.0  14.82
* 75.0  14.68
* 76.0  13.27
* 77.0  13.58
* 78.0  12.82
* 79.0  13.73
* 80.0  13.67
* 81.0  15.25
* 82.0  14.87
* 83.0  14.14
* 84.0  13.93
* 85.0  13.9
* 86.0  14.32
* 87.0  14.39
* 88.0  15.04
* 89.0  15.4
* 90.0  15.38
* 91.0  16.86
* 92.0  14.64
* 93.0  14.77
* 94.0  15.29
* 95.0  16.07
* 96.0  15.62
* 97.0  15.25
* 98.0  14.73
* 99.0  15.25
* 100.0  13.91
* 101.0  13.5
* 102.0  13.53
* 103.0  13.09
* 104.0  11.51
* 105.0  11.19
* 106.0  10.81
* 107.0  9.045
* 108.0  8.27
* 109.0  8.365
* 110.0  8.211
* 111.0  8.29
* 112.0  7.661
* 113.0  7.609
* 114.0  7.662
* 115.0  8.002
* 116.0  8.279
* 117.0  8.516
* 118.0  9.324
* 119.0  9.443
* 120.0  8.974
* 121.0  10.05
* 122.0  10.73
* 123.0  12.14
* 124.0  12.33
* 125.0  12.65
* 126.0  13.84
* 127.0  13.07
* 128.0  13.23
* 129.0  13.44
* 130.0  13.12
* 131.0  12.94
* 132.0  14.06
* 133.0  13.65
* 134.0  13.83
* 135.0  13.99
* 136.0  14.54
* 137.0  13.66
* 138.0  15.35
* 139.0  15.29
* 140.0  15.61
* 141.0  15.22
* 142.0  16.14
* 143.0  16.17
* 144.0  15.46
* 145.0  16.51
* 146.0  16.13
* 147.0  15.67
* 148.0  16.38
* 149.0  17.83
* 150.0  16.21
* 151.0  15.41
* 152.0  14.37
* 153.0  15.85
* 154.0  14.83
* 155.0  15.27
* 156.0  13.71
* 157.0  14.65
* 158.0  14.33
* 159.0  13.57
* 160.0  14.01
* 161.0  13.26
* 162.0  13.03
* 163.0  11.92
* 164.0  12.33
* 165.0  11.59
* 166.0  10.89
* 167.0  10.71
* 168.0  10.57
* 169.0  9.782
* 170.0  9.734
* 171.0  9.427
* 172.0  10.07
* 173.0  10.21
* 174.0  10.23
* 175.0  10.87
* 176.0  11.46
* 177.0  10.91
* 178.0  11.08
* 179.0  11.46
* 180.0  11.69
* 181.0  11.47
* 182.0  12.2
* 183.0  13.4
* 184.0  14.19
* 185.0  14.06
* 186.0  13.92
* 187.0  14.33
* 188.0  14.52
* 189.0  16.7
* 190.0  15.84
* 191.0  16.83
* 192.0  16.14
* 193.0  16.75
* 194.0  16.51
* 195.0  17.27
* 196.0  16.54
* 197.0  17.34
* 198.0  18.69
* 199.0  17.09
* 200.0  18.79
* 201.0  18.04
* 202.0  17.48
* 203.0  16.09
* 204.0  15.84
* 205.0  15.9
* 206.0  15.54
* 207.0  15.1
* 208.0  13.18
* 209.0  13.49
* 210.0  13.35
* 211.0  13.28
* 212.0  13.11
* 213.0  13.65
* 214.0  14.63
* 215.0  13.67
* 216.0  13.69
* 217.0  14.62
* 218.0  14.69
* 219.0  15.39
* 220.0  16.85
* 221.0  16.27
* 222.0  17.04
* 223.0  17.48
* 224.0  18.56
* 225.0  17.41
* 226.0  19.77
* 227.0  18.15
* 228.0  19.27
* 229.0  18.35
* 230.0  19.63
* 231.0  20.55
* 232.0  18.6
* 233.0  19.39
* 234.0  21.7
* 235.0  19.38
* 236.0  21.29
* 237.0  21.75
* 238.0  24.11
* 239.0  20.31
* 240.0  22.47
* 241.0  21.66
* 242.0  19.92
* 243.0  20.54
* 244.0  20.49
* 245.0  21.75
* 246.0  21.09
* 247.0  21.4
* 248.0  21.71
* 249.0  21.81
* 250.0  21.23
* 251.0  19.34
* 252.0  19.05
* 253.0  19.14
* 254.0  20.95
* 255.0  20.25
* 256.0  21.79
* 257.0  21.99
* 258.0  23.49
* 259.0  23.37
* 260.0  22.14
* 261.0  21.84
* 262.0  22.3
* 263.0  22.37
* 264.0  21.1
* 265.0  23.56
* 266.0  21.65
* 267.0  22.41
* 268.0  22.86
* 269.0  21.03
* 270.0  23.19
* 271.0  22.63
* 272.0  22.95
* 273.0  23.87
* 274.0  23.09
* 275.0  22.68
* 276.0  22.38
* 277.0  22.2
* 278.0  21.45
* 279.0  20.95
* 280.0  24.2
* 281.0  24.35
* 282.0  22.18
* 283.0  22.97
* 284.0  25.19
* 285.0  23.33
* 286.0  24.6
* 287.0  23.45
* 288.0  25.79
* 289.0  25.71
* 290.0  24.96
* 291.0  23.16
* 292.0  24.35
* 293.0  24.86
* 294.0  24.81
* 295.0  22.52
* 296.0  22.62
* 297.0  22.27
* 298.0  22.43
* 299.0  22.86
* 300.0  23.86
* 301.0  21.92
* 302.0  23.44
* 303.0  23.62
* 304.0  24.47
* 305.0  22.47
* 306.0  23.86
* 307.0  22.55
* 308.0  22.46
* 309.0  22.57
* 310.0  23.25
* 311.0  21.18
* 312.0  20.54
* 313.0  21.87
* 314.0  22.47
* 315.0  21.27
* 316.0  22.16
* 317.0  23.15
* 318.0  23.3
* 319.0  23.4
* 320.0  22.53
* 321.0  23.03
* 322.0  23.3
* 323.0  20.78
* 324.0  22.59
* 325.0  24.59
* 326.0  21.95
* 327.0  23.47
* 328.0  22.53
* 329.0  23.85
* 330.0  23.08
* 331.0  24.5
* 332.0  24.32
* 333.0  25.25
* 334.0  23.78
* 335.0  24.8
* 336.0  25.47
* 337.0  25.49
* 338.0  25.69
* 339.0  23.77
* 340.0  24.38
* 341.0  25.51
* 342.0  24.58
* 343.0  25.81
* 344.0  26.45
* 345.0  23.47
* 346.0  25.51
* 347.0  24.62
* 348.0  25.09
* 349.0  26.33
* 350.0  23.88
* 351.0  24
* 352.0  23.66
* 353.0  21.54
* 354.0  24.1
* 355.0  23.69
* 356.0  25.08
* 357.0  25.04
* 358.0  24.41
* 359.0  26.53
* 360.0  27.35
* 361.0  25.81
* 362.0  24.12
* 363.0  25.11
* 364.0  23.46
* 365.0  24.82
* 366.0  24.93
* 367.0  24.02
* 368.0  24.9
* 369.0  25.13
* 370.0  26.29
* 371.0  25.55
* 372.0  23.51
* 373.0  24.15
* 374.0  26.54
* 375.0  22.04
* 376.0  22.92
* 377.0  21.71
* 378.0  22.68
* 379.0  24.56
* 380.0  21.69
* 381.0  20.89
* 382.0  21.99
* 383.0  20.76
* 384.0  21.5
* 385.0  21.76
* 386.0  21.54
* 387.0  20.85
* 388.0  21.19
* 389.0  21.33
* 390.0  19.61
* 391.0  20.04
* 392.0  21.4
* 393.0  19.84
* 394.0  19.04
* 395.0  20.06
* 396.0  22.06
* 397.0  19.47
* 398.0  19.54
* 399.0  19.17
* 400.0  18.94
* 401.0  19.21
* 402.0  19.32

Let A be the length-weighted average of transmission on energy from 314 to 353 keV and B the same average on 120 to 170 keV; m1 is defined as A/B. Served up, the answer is 1.74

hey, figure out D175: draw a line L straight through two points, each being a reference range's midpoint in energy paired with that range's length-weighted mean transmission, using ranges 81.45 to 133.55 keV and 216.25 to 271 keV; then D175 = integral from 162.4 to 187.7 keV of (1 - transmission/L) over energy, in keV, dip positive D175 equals 7.4 keV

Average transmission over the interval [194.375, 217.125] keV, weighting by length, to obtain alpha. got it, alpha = 15.5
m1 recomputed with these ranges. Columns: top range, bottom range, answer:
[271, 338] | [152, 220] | 1.67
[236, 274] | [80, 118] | 1.74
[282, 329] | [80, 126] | 1.89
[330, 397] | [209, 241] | 1.34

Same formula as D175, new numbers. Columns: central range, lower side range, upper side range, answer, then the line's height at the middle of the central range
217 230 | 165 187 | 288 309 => -1.04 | 16.1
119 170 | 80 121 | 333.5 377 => 2.43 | 14.4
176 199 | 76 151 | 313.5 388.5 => 2.66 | 16.5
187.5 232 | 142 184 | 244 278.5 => 2.20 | 17.3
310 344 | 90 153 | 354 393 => -3.25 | 21.4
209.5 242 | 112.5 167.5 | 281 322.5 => 1.29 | 18.5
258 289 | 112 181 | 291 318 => -3.08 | 20.9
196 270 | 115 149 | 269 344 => 1.04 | 19.1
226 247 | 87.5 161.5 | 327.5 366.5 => -1.70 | 19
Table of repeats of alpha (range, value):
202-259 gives 18.4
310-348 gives 23.6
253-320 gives 22.8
